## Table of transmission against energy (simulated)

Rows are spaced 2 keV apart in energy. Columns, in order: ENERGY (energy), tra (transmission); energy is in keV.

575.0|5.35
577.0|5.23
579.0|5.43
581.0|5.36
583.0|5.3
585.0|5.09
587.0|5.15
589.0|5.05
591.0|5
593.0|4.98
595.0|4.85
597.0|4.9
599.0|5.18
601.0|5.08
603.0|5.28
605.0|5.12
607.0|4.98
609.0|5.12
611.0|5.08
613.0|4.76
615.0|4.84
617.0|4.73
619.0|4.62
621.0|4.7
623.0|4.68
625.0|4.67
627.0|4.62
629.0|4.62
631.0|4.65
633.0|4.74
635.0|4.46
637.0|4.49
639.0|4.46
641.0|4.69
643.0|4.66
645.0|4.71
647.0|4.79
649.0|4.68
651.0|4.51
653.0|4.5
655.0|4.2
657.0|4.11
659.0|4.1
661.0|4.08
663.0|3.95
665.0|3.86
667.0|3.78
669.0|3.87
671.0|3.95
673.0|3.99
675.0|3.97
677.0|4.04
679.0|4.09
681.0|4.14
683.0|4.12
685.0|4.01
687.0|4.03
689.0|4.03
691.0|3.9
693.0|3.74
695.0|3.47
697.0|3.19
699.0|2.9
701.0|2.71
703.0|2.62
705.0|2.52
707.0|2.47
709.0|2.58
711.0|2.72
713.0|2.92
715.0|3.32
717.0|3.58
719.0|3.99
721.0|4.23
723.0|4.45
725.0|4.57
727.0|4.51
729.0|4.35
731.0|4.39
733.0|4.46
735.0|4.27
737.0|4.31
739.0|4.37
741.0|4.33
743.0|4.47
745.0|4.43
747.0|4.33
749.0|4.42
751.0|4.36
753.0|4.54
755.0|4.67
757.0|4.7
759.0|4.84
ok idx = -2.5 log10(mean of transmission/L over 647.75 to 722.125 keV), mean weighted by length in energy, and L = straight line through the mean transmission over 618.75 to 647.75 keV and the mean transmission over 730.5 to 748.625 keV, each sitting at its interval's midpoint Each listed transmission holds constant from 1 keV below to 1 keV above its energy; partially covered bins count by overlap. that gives 0.215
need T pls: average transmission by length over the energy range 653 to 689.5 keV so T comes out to 4.03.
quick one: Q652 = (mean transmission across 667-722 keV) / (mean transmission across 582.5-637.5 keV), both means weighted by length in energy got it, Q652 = 0.7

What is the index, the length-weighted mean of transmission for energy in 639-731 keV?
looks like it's 3.87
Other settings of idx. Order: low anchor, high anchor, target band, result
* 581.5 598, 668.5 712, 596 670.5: -0.053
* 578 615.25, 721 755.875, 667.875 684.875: 0.172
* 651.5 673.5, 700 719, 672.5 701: -0.100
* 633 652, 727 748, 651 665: 0.103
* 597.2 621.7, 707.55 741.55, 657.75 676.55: 0.127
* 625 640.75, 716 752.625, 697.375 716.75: 0.491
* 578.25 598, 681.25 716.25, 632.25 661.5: -0.088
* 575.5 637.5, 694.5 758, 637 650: -0.012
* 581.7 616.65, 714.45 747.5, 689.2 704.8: 0.355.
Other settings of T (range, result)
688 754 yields 3.8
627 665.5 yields 4.45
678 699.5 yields 3.8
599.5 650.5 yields 4.77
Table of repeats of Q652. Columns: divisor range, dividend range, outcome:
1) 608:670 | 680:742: 0.82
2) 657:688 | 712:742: 1.03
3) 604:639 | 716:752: 0.91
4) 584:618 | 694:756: 0.76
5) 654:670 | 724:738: 1.10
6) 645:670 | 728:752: 1.04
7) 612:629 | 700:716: 0.58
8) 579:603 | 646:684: 0.81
